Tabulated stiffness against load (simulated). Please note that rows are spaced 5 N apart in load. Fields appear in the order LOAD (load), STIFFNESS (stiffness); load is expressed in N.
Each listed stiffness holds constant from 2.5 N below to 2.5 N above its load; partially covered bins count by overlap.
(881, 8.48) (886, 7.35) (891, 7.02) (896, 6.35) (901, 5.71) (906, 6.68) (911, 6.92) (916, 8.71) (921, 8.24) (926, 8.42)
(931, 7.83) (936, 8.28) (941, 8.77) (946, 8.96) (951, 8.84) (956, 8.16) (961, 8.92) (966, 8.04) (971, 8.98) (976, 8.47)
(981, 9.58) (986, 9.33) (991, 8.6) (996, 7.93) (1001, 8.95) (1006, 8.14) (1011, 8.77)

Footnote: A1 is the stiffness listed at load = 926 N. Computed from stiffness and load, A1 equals 8.42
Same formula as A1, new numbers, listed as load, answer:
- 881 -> 8.48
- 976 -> 8.47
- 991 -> 8.6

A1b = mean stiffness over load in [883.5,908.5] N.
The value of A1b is 6.62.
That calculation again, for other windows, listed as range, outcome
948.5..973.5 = 8.59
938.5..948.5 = 8.87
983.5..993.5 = 8.96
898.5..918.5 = 7.01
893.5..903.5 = 6.03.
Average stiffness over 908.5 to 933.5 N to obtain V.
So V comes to 8.02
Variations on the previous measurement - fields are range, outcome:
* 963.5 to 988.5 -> 8.88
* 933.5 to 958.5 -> 8.6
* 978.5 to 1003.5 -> 8.88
